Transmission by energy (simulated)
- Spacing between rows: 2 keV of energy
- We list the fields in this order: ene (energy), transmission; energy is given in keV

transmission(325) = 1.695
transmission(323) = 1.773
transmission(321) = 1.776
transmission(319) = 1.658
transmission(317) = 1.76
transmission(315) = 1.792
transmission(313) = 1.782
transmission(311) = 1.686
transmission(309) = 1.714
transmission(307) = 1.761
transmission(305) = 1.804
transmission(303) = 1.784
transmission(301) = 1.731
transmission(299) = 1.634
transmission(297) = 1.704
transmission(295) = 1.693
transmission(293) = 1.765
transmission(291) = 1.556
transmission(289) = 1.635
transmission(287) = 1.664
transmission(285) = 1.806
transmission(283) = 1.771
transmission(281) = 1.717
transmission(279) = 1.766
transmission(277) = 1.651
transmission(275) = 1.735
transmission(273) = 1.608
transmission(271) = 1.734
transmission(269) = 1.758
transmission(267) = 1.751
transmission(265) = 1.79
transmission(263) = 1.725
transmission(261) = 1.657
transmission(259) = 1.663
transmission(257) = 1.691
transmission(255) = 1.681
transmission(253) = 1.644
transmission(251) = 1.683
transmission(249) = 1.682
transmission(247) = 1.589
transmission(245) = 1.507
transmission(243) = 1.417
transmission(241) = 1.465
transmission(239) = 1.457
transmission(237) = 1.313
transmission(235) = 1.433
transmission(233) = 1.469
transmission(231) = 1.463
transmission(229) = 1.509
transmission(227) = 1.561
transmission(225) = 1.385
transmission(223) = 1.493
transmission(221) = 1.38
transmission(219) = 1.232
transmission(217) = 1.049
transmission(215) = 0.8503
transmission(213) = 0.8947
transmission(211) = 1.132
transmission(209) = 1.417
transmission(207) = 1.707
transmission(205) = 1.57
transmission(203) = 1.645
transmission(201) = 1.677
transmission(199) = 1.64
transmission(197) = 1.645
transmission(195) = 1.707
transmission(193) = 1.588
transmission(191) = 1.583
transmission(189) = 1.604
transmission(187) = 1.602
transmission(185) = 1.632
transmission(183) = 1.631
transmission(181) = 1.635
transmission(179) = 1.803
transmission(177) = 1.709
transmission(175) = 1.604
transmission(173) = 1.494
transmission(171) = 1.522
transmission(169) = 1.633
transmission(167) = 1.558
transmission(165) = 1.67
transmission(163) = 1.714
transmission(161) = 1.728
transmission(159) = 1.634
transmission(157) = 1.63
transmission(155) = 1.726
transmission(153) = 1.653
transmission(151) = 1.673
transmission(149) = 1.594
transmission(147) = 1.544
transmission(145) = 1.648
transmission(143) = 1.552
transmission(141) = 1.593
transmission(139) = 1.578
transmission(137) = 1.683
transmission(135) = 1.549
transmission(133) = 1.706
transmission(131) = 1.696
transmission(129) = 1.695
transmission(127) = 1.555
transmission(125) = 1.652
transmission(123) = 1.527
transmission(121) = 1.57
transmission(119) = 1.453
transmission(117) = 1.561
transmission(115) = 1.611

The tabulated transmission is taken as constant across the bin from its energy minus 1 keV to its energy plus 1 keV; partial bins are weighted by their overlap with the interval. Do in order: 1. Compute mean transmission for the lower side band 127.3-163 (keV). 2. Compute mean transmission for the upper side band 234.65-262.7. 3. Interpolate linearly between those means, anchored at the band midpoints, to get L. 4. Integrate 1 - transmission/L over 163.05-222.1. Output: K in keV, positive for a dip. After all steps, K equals 3.5 keV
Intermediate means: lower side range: 1.64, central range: 1.51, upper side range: 1.57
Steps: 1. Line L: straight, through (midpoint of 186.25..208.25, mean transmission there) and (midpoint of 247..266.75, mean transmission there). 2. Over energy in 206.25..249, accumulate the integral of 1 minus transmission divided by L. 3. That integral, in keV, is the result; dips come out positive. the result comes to 7.4 keV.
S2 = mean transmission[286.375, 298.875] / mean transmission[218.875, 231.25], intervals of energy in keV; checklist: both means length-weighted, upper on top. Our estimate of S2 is 1.2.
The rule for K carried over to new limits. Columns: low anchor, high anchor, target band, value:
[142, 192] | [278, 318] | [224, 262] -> 3.29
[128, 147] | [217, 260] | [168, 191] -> -0.70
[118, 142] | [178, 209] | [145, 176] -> -0.11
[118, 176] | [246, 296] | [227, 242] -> 1.98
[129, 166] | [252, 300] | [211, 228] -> 4.58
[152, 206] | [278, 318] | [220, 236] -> 2.03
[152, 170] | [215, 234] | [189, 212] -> -1.51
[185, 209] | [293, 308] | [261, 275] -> -0.20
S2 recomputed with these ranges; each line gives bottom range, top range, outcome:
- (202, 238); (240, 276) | 1.22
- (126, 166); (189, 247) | 0.88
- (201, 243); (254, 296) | 1.24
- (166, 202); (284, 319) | 1.06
